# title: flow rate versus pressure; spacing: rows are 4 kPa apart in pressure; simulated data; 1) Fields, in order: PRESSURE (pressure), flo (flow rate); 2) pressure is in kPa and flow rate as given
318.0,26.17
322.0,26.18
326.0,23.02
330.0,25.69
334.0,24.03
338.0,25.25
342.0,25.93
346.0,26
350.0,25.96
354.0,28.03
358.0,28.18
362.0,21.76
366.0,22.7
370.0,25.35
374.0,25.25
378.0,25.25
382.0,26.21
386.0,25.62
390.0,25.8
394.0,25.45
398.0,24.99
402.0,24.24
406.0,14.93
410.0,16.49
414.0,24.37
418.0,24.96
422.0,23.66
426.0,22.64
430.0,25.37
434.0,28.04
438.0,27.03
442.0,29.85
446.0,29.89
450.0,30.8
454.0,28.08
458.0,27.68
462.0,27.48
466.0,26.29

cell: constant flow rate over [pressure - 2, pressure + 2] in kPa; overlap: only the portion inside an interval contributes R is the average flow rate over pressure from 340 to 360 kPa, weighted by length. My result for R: 26.8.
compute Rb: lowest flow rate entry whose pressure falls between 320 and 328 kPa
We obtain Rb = 23.02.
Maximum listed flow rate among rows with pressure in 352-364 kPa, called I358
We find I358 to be 28.18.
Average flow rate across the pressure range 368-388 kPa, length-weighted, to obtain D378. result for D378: 25.5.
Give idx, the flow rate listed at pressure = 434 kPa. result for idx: 28.04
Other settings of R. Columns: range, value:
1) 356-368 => 24.2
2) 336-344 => 25.6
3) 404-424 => 20.9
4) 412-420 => 24.7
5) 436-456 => 29.1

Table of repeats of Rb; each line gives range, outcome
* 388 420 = 14.93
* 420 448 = 22.64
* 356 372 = 21.76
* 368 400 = 24.99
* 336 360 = 25.25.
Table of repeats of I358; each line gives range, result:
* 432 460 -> 30.8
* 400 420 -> 24.96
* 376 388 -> 26.21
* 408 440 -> 28.04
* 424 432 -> 25.37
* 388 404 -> 25.8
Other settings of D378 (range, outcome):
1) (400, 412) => 18.6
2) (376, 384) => 25.7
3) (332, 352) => 25.4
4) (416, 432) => 24.2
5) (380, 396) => 25.8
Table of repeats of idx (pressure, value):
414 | 24.37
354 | 28.03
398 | 24.99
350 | 25.96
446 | 29.89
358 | 28.18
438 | 27.03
